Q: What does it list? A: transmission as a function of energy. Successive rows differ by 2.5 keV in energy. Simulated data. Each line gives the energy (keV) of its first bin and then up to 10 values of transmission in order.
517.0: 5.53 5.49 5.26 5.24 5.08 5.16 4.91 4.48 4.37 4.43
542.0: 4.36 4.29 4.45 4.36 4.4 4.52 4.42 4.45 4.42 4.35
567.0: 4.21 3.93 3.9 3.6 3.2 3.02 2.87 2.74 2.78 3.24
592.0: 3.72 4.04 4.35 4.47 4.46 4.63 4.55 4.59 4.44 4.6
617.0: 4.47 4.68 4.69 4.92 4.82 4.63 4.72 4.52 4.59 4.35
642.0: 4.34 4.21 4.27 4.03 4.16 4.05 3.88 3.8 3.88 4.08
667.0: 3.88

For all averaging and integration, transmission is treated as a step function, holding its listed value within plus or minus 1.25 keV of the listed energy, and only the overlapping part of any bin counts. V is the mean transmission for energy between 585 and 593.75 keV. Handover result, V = 3.25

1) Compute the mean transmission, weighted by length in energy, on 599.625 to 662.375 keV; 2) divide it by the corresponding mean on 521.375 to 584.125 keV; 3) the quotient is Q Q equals 1.03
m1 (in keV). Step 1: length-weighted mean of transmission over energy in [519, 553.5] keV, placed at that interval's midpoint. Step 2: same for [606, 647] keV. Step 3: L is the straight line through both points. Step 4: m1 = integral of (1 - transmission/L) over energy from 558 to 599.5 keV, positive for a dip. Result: 8.4 keV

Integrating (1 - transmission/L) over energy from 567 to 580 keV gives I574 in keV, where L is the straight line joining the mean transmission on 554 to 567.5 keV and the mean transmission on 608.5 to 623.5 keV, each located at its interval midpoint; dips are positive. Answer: 2.4 keV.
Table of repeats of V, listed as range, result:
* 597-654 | 4.5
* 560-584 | 3.71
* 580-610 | 3.83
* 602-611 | 4.57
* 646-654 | 4.14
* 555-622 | 4.02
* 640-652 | 4.22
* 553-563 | 4.45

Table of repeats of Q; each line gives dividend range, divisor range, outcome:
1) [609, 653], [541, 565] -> 1.02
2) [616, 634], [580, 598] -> 1.40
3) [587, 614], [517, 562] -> 0.89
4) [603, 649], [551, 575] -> 1.07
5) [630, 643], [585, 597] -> 1.29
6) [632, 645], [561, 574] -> 1.08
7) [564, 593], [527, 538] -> 0.72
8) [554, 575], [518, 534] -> 0.82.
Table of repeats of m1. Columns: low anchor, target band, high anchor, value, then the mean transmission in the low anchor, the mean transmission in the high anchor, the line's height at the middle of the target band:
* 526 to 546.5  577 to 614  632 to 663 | 4.6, 4.62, 4.2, 4.4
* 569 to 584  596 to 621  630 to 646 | -3.8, 3.36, 4.46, 3.93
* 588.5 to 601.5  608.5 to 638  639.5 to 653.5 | -3.7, 4.01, 4.21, 4.12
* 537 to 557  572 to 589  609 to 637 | 5.3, 4.4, 4.64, 4.51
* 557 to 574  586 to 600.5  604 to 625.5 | 2.2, 4.2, 4.62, 4.43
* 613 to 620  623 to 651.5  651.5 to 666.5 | -1.4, 4.57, 3.96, 4.27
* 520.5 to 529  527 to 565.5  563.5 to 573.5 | 1.1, 5.2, 4.08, 4.65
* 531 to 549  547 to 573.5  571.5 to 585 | -3.5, 4.46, 3.21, 3.8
